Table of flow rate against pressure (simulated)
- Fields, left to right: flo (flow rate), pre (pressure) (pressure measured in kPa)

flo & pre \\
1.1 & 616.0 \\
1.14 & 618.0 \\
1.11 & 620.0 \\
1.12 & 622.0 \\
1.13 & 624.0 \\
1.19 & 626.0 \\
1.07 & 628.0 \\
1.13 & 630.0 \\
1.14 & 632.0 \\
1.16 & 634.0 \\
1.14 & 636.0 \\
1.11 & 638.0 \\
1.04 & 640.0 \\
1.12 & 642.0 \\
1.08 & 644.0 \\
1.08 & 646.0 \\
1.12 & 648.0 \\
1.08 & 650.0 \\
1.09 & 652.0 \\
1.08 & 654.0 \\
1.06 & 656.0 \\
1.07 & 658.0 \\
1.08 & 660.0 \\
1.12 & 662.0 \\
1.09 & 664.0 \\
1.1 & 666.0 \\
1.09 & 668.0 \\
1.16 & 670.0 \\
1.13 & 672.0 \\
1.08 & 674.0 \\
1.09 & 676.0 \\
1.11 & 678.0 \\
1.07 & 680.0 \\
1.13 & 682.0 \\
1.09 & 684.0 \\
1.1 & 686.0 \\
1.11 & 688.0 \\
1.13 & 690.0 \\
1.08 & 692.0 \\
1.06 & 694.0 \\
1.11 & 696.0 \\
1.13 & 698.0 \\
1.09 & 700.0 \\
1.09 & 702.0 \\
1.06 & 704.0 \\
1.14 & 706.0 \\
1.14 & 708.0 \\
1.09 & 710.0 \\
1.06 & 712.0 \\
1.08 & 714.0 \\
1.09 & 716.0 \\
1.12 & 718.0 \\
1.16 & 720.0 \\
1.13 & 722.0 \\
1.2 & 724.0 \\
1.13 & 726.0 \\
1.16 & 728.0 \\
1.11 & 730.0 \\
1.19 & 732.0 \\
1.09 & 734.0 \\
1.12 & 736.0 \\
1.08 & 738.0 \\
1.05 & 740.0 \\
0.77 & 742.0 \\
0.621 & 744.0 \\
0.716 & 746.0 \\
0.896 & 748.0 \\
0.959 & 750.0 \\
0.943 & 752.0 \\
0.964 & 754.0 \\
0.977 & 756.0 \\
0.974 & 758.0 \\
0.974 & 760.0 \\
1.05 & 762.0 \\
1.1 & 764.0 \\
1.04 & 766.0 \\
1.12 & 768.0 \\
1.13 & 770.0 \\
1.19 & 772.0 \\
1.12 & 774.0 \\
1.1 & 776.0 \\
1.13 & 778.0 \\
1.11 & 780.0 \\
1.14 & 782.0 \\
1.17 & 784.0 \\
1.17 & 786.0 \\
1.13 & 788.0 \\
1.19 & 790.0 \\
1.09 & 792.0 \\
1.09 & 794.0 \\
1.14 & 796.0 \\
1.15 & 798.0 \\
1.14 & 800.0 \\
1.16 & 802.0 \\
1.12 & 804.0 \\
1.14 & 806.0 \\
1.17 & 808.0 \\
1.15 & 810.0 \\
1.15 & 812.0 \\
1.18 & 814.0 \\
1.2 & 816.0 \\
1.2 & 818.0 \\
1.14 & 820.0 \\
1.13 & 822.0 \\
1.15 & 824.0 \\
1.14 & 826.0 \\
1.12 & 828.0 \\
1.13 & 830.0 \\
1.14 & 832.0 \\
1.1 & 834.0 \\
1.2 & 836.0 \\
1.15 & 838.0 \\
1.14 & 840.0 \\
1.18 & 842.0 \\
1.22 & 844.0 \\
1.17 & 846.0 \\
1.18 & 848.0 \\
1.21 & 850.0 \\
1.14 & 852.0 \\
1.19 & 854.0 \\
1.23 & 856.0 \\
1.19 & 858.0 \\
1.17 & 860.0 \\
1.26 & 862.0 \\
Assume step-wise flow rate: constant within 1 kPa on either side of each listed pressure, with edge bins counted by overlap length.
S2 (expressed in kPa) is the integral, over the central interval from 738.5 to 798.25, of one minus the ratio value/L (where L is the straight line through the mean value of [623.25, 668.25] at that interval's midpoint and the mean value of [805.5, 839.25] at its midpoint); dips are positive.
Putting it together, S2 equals 5.2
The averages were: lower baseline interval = 1.1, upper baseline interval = 1.15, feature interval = 1.04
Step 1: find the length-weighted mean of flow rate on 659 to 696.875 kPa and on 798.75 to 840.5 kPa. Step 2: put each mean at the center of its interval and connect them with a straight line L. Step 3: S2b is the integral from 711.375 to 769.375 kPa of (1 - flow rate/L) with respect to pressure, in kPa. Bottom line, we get 4.76 kPa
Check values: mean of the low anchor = 1.1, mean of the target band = 1.03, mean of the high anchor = 1.15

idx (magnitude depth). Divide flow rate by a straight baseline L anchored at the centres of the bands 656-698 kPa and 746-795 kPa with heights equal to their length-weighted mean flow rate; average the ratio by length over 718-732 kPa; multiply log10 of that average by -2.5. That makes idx -0.07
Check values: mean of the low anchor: 1.1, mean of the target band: 1.15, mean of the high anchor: 1.07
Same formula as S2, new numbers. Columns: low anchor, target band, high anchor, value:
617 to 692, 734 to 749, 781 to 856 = 2.99 kPa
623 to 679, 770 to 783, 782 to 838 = 0.08 kPa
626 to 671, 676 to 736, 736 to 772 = -4.68 kPa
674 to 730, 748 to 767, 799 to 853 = 2.32 kPa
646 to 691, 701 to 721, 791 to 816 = 0.17 kPa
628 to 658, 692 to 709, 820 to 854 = 0.24 kPa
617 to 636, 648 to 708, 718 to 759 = -1.13 kPa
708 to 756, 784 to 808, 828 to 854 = -0.69 kPa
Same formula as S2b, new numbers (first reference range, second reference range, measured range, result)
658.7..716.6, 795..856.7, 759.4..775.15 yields 0.57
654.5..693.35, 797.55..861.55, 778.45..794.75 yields 0.12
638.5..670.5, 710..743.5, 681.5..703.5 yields -0.21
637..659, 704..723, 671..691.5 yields -0.12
